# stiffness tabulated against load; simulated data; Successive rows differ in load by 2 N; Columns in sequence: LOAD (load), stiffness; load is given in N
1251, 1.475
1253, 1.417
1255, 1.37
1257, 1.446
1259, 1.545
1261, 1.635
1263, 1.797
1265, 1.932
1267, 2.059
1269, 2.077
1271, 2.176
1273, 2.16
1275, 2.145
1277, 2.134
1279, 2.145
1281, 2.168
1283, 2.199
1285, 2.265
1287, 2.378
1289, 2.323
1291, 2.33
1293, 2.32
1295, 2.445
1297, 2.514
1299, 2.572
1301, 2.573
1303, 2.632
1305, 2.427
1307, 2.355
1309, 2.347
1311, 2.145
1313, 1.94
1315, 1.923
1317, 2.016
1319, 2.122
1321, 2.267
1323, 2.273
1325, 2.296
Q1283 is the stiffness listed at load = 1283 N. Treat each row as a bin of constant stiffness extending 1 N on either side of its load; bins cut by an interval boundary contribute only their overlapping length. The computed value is 2.199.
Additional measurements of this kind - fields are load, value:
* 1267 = 2.059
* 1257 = 1.446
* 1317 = 2.016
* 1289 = 2.323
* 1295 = 2.445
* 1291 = 2.33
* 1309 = 2.347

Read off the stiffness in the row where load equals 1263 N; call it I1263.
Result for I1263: 1.797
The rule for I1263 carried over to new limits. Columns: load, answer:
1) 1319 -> 2.122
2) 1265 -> 1.932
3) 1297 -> 2.514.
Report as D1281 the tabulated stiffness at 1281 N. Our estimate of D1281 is 2.168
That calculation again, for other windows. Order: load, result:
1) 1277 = 2.134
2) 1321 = 2.267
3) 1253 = 1.417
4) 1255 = 1.37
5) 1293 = 2.32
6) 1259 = 1.545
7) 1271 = 2.176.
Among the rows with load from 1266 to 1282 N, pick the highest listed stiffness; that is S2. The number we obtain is 2.176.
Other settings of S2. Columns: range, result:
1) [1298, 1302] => 2.573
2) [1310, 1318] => 2.145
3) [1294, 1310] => 2.632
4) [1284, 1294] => 2.378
